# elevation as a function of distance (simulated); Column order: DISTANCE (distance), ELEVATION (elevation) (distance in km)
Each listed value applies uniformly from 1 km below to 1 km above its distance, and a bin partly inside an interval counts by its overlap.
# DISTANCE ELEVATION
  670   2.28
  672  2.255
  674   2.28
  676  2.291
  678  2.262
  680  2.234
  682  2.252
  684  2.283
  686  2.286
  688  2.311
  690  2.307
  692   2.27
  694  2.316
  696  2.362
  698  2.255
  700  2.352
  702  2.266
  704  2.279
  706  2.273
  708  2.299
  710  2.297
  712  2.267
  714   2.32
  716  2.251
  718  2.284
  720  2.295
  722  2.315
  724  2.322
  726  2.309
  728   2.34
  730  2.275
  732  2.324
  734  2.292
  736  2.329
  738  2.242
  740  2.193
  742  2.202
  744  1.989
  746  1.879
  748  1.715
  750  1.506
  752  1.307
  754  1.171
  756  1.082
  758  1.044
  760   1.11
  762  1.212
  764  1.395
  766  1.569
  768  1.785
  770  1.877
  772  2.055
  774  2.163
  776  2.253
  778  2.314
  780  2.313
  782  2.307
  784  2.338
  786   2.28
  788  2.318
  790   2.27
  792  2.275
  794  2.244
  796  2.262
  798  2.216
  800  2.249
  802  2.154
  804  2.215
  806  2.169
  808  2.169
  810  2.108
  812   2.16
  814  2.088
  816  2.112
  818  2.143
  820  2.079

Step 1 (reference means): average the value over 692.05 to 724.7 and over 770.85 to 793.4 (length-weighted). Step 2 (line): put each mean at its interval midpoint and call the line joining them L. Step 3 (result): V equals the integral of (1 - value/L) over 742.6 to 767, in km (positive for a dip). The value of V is 9.1 km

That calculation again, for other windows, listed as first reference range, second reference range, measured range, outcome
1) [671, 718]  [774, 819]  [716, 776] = 9.6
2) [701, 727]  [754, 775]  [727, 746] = -2.7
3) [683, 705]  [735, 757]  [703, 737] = -4.4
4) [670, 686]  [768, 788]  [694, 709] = -0.3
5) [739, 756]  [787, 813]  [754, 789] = 2.3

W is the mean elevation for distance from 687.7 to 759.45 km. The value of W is 2.1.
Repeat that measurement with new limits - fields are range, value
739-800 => 1.89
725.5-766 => 1.78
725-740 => 2.29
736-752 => 1.94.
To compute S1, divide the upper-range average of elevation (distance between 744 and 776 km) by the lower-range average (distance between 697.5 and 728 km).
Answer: 0.7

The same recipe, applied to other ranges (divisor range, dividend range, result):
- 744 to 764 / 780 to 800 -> 1.66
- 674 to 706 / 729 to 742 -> 0.99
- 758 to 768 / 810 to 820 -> 1.58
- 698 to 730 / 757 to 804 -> 0.87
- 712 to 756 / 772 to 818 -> 1.07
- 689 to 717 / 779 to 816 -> 0.97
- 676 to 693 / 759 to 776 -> 0.74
